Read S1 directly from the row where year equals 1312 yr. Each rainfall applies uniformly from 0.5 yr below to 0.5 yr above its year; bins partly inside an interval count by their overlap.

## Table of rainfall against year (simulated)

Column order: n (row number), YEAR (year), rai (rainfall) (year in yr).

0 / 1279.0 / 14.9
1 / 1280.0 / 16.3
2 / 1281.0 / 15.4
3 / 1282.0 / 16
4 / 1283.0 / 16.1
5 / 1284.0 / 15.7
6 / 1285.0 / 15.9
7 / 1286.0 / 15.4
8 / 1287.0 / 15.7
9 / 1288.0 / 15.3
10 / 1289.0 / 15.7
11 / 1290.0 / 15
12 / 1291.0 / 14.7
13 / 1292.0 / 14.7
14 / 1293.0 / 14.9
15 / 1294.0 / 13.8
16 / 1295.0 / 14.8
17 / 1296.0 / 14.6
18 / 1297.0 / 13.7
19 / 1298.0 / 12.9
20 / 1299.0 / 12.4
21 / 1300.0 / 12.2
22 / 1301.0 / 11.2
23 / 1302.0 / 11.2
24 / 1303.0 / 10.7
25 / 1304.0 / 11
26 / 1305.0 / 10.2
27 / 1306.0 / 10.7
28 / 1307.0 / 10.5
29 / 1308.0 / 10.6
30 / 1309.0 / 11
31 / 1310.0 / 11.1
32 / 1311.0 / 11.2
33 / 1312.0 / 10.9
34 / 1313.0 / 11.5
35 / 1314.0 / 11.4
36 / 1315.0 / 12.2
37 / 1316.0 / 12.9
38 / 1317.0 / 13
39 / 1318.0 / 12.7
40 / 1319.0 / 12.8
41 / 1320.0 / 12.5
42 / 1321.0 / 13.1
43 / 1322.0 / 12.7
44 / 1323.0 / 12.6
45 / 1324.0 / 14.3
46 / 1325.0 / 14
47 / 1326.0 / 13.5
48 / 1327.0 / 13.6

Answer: 10.9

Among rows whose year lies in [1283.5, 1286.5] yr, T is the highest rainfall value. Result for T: 15.9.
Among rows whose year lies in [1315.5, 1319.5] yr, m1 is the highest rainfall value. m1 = 13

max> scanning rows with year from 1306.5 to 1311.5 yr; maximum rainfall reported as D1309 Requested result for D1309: 11.2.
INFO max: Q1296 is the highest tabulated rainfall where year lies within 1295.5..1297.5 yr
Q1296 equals 14.6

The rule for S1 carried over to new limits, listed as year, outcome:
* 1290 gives 15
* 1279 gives 14.9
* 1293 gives 14.9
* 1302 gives 11.2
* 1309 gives 11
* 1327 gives 13.6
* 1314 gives 11.4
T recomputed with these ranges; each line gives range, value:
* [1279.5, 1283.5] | 16.3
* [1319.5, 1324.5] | 14.3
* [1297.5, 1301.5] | 12.9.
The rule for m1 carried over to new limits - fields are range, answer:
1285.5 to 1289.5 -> 15.7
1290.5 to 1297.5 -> 14.9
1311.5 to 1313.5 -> 11.5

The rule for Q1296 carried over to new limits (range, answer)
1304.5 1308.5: 10.7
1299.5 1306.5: 12.2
